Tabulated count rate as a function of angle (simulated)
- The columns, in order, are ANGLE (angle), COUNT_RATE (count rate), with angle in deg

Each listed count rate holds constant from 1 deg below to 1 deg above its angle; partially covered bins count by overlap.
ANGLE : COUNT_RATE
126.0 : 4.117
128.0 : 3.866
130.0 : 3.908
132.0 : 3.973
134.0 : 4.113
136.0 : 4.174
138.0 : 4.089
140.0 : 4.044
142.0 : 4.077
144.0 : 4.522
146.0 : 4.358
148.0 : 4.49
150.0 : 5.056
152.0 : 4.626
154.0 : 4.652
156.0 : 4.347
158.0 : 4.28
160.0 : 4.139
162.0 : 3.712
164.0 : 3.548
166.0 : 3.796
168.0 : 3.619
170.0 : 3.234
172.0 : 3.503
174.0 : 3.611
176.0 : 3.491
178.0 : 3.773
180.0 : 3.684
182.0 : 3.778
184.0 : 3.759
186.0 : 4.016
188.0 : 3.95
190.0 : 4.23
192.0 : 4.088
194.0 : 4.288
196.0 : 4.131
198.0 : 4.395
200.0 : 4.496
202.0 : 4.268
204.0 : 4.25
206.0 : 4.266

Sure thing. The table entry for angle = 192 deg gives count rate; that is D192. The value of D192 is 4.088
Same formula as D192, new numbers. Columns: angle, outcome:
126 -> 4.117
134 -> 4.113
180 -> 3.684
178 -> 3.773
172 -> 3.503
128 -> 3.866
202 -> 4.268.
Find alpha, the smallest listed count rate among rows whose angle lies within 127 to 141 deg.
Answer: 3.866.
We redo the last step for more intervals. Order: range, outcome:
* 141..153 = 4.077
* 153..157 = 4.347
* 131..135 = 3.973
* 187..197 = 3.95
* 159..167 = 3.548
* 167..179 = 3.234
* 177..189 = 3.684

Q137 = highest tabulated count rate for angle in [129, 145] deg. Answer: 4.522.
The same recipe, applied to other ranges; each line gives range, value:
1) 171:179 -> 3.773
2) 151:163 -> 4.652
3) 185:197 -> 4.288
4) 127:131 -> 3.908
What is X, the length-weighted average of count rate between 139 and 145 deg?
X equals 4.21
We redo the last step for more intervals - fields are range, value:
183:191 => 3.99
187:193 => 4.09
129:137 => 4.04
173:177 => 3.55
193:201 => 4.33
